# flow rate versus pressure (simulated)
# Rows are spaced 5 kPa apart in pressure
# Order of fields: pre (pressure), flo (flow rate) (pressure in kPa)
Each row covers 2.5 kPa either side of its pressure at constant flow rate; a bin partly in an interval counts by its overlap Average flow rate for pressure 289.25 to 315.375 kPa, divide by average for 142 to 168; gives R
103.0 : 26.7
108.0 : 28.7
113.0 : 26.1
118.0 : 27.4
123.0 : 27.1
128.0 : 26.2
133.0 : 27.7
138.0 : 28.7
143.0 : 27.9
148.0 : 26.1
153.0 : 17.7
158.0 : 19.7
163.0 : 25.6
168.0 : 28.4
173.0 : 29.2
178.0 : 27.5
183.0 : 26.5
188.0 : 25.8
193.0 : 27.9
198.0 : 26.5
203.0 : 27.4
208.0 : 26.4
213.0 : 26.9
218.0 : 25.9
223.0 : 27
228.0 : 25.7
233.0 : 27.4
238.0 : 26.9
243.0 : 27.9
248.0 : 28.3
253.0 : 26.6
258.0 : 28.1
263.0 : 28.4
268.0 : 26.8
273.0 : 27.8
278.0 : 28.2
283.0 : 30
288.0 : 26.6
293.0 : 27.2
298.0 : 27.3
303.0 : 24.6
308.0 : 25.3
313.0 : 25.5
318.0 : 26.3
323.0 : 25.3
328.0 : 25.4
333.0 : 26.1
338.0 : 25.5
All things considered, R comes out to 1.10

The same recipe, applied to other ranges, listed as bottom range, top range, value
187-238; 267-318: 1.01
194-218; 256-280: 1.04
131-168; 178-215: 1.07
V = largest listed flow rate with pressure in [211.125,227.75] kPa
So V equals 27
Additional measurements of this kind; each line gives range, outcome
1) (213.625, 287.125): 30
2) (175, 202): 27.9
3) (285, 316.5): 27.3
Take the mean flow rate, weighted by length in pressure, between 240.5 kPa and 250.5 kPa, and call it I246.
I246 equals 28.1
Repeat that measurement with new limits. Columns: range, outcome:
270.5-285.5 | 28.7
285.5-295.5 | 26.9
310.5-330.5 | 25.6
